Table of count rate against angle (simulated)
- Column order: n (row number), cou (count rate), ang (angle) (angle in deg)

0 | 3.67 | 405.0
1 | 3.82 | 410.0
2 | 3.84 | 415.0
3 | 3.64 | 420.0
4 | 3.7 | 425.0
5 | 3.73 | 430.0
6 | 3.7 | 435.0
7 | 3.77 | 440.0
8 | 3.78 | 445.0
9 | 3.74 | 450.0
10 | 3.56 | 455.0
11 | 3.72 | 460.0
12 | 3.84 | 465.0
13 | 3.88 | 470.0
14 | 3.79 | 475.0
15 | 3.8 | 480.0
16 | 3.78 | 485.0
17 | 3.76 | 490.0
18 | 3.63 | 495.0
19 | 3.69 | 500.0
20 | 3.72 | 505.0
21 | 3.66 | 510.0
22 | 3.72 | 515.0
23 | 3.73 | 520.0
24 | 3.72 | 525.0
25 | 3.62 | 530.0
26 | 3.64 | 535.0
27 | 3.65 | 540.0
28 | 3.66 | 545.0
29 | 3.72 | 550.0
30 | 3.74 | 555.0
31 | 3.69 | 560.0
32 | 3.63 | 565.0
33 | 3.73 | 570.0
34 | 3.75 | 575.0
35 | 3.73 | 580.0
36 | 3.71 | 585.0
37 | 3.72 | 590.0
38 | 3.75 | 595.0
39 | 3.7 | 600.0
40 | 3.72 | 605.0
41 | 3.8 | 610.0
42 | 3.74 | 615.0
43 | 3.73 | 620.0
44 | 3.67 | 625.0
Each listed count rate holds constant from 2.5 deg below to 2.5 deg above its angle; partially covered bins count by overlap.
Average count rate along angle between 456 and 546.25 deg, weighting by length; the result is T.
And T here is 3.72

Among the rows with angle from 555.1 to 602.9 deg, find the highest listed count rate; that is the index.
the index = 3.75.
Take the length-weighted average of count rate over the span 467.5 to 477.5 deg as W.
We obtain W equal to 3.83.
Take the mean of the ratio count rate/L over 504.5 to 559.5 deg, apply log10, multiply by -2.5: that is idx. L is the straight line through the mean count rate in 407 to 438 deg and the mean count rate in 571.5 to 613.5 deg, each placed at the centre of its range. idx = 0.014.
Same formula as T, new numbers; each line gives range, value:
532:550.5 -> 3.66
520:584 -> 3.69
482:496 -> 3.74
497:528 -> 3.7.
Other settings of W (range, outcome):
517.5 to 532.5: 3.69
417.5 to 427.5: 3.67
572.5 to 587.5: 3.73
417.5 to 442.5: 3.71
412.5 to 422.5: 3.74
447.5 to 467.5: 3.72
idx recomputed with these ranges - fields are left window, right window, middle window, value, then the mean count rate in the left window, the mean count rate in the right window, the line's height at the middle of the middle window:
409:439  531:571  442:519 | -0.008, 3.74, 3.68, 3.71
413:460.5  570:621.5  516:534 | 0.011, 3.72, 3.73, 3.73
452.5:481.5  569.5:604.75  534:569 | 0.017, 3.76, 3.73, 3.74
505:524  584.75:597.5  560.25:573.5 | 0.010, 3.71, 3.73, 3.72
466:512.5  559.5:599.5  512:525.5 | 0.005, 3.75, 3.71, 3.74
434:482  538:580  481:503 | 0.005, 3.76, 3.7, 3.74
